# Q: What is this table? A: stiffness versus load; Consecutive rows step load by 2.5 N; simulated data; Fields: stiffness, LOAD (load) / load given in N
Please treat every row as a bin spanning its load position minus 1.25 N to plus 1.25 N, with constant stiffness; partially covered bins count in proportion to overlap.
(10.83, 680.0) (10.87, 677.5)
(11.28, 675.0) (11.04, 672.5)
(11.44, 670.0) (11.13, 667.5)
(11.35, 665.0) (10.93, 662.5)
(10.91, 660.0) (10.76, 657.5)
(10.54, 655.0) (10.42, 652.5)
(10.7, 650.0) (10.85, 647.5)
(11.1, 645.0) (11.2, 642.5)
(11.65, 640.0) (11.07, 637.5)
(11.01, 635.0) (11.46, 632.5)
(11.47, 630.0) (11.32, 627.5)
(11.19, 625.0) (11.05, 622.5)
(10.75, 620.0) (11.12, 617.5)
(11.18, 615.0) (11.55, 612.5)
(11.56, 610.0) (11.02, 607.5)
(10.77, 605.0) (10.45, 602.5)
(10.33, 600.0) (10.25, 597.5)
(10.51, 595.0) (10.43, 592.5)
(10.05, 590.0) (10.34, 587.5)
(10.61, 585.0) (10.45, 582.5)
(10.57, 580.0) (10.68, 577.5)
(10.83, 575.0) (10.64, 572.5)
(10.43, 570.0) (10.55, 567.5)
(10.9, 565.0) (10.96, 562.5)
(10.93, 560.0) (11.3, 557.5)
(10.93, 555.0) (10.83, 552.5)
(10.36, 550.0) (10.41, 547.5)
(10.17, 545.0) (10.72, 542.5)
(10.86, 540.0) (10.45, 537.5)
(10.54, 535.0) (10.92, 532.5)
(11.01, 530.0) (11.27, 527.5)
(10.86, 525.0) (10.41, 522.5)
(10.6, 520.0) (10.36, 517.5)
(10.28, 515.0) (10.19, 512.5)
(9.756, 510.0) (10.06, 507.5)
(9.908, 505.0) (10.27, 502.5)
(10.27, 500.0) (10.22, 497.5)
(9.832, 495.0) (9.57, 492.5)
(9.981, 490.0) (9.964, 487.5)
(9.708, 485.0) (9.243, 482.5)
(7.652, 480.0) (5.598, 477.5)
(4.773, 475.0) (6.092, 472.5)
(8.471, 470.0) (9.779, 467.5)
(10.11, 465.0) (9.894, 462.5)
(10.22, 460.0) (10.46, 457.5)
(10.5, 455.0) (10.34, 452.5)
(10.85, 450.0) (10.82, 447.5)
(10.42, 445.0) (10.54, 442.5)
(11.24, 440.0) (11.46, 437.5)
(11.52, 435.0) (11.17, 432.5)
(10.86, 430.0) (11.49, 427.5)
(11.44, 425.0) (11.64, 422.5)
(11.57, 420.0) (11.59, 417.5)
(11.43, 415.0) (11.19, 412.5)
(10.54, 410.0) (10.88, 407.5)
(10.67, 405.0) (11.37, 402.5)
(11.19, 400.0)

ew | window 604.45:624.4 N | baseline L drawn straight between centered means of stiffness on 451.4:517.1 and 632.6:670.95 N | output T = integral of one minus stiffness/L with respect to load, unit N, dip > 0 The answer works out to -0.93 N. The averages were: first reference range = 9.36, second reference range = 11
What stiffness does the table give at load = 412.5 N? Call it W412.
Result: 11.19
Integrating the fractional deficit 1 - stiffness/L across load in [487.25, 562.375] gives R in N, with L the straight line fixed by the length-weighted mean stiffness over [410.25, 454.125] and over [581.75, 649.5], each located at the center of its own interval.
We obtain 3.9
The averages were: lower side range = 11.1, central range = 10.5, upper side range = 10.9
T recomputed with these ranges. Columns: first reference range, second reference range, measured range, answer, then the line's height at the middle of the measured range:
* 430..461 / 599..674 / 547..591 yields 1.2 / 11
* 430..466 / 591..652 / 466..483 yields 5.4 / 10.7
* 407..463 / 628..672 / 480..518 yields 3.8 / 11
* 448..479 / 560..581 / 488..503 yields -0.8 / 9.48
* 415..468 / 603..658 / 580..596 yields 0.9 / 11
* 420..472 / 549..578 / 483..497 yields 1.2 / 10.7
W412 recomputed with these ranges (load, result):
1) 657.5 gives 10.76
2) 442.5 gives 10.54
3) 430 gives 10.86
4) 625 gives 11.19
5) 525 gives 10.86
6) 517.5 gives 10.36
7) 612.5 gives 11.55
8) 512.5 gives 10.19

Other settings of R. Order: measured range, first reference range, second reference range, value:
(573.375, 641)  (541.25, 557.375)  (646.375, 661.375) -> -1.3 N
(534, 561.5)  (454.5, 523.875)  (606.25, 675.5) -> -1.7 N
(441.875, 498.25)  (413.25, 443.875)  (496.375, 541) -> 8.3 N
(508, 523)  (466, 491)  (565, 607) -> -2.2 N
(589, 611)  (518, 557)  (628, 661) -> 0.6 N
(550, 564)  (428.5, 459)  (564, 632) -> -0.2 N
